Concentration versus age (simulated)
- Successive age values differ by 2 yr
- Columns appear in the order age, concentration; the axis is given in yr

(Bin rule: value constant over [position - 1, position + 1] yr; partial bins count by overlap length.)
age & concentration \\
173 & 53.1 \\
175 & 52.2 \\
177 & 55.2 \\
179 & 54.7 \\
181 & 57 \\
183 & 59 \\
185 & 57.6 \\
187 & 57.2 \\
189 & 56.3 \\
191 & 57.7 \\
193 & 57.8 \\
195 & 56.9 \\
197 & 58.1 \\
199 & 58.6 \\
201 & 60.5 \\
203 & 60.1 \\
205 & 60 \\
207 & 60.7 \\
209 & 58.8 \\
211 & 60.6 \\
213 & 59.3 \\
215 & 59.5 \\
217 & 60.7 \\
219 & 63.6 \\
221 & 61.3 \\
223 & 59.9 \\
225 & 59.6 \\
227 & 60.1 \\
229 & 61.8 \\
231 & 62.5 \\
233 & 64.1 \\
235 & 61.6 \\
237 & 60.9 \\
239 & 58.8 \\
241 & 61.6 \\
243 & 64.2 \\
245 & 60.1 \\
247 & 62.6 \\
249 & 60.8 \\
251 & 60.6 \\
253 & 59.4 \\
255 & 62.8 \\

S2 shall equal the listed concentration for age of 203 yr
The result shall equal 60.1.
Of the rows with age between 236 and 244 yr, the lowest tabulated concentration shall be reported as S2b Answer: 58.8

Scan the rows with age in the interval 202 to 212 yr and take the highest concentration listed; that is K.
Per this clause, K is 60.7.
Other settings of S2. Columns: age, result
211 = 60.6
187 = 57.2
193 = 57.8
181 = 57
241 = 61.6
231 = 62.5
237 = 60.9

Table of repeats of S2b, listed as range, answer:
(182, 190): 56.3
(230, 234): 62.5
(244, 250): 60.1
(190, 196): 56.9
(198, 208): 58.6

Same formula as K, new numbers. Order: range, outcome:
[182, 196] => 59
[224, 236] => 64.1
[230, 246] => 64.2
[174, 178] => 55.2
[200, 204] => 60.5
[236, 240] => 60.9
